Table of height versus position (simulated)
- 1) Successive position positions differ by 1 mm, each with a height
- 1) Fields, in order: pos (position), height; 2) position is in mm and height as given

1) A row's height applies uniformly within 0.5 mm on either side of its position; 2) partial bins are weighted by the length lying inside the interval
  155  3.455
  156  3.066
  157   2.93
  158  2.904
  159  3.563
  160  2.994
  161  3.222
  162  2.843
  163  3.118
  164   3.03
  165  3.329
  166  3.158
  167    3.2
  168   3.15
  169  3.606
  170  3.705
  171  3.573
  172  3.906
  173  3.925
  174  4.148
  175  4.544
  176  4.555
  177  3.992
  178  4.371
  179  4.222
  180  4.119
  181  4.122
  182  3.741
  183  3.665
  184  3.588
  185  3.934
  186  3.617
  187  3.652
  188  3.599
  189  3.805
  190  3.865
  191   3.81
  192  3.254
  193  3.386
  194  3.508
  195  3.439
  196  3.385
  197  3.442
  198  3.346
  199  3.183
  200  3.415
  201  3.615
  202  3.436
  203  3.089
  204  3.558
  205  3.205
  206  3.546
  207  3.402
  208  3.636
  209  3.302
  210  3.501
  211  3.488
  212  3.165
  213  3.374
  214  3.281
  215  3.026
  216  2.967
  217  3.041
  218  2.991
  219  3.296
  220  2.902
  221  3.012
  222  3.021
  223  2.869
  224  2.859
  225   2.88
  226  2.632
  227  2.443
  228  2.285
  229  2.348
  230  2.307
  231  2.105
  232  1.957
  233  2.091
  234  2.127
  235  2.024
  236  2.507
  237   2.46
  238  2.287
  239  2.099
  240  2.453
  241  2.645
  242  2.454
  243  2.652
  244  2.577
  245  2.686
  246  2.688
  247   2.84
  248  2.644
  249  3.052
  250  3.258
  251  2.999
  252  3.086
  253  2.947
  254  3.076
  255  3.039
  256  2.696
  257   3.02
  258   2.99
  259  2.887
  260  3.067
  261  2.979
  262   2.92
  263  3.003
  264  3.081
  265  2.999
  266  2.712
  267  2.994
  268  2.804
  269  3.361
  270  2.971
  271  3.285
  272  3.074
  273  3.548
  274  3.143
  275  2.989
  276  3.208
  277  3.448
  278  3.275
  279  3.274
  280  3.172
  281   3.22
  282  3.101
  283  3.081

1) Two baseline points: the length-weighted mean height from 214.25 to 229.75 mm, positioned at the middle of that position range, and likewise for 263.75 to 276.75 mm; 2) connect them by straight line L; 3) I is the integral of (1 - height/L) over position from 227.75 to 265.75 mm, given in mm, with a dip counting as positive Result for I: 3.9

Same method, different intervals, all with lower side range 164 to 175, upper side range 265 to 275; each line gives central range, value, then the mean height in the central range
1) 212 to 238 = 5.0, 2.67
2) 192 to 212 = 0.1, 3.4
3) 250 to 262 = 0.6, 2.99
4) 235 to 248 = 2.9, 2.51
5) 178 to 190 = -1.1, 3.85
